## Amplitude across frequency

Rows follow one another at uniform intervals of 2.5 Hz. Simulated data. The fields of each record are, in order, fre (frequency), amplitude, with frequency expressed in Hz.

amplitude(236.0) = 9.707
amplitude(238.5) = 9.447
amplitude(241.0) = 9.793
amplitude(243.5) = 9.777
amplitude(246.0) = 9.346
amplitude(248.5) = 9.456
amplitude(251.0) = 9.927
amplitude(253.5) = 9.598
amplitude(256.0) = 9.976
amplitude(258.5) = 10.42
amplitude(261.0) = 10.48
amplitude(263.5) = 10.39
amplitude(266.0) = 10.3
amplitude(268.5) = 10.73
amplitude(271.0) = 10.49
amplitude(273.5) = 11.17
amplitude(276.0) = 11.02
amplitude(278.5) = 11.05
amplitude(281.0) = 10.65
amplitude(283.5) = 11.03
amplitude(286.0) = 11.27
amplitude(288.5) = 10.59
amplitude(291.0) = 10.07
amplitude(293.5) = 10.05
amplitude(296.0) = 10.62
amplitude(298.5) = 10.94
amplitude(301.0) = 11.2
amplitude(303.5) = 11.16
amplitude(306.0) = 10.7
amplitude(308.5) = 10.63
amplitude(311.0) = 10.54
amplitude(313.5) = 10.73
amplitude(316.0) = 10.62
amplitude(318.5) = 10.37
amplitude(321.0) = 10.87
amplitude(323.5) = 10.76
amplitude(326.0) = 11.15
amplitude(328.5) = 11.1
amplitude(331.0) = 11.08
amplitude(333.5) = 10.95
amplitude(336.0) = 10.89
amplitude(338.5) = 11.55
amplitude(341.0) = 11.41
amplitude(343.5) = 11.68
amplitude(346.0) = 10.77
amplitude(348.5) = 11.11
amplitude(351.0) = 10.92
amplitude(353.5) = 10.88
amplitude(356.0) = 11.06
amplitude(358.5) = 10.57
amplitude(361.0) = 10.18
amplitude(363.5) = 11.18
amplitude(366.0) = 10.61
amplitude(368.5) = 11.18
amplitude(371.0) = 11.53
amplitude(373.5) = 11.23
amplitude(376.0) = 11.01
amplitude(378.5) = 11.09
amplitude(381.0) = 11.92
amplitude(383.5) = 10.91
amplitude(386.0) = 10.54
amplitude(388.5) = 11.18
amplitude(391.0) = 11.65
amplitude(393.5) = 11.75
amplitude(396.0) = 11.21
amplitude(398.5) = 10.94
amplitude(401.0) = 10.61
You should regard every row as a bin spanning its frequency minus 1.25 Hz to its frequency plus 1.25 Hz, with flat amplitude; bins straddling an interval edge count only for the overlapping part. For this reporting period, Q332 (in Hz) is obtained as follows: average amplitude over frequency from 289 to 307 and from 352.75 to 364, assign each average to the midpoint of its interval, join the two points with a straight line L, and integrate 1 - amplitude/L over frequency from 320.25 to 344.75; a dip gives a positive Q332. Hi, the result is -1.0 Hz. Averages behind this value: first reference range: 10.7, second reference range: 10.7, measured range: 11.1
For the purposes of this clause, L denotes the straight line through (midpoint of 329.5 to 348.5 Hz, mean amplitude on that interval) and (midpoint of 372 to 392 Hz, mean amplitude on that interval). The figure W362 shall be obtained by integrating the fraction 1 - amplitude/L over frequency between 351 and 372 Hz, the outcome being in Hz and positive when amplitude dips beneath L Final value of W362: 0.6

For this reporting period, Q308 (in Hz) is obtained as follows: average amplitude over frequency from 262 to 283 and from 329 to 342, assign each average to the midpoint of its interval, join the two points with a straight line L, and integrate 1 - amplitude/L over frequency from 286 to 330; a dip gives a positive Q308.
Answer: 0.99 Hz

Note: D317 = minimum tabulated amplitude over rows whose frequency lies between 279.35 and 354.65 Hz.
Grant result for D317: 10.05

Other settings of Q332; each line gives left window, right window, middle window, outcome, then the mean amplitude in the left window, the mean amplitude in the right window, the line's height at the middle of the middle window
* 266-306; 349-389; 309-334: 0.16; 10.8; 11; 10.9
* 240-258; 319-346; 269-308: -1.59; 9.72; 11.1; 10.4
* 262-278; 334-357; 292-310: 0.22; 10.7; 11.1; 10.9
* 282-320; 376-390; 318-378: -0.36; 10.7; 11.1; 10.9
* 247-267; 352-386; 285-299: -0.28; 10.1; 11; 10.4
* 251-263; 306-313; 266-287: -1.18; 10.1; 10.6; 10.3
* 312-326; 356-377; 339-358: -0.45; 10.7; 10.9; 10.9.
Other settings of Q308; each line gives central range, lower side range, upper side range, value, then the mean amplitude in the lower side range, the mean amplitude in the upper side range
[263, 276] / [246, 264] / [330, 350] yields -0.6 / 9.97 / 11.2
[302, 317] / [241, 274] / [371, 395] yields -0.2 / 10.1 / 11.3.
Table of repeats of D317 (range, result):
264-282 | 10.3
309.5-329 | 10.37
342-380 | 10.18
